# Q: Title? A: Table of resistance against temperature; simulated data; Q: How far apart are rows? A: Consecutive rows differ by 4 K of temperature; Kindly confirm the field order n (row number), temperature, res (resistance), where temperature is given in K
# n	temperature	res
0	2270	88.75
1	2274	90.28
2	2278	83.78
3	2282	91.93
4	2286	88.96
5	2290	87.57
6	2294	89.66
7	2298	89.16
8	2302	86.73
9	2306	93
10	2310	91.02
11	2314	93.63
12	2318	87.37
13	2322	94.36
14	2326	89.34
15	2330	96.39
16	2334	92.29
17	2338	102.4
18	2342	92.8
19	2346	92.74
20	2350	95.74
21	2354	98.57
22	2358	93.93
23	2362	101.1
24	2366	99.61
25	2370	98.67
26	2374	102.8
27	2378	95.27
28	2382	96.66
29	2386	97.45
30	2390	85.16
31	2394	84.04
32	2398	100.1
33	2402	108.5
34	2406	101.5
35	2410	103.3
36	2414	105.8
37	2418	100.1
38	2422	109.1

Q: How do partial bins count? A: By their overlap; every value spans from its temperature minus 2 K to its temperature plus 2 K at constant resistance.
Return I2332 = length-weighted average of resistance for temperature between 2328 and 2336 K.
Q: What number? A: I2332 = 94.3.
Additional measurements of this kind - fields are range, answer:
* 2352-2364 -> 97.9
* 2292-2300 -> 89.4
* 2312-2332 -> 92.2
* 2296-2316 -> 90.7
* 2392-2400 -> 92.1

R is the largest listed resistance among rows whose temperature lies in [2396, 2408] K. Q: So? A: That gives 108.5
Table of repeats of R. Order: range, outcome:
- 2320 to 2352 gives 102.4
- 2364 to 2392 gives 102.8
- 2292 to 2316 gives 93.63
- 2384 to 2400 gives 100.1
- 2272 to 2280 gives 90.28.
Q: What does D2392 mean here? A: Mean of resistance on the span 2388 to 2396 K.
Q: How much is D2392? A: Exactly 84.6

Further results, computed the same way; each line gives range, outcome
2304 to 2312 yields 92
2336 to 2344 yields 97.6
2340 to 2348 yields 92.8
